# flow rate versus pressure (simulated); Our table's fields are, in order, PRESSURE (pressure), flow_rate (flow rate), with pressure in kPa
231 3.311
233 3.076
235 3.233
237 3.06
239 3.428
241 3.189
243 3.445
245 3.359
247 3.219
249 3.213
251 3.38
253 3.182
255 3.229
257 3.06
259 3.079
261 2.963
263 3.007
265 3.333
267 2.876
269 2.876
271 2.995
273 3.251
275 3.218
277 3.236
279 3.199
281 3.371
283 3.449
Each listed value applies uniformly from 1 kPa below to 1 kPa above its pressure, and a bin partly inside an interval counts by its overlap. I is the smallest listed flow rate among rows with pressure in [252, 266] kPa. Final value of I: 2.963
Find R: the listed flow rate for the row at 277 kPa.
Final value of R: 3.236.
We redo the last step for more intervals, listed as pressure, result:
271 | 2.995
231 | 3.311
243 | 3.445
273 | 3.251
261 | 2.963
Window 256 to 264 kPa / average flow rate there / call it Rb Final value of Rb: 3.03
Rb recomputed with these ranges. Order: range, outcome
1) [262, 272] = 3.02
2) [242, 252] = 3.32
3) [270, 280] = 3.18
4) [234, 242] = 3.23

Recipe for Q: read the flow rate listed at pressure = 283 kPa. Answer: 3.449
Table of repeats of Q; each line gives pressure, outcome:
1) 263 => 3.007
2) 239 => 3.428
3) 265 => 3.333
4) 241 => 3.189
